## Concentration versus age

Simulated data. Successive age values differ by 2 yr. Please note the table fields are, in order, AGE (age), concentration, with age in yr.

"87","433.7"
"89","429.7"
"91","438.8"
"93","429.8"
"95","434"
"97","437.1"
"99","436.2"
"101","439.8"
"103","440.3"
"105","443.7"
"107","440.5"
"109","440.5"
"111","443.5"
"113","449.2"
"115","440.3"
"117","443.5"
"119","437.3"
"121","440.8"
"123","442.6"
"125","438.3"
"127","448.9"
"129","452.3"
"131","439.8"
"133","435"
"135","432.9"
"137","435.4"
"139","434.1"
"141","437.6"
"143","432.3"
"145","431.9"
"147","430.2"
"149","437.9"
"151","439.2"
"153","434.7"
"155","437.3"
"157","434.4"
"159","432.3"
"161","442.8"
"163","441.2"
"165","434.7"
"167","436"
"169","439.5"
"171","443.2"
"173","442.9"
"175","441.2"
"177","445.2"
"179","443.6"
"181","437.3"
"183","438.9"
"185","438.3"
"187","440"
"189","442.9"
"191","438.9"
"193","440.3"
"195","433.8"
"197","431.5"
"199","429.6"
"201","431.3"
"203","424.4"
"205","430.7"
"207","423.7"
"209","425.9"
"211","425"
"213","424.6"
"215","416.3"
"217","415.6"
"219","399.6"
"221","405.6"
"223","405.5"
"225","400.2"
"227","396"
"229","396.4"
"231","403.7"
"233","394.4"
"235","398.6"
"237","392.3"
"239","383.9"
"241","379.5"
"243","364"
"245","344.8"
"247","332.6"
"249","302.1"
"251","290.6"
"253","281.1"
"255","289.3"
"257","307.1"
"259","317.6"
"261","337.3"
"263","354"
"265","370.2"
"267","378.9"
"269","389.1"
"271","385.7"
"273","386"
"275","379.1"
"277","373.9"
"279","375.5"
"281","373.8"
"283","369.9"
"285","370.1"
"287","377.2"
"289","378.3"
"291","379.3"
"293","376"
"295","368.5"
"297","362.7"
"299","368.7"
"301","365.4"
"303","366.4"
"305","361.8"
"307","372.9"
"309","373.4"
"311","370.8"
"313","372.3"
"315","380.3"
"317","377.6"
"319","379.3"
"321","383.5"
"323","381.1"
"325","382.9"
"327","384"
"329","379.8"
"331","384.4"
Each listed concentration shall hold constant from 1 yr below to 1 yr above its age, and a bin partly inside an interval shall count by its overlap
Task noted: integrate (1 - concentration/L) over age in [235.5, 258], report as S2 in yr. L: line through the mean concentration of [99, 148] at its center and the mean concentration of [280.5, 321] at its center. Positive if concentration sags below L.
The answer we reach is 3.3 yr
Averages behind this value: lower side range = 440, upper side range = 372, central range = 335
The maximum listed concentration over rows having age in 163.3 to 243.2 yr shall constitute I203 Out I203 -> 445.2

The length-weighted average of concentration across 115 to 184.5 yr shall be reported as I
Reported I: 439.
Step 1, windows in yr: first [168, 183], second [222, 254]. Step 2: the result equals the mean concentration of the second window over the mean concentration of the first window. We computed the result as 0.8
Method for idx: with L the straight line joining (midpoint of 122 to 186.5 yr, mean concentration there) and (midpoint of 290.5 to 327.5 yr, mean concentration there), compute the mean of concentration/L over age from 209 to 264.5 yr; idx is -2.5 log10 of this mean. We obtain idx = 0.10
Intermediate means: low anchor 439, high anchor 374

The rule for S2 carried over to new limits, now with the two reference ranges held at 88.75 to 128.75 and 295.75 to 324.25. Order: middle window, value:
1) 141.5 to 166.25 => -0.6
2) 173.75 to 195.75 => -1.4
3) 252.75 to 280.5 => 2.4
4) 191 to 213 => -1.1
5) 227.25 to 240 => 0.1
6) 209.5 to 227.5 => -0.3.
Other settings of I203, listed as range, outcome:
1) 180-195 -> 442.9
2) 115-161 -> 452.3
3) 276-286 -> 375.5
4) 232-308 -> 398.6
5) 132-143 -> 437.6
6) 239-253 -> 383.9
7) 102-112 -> 443.7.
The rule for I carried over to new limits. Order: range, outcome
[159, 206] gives 438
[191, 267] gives 384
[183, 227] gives 425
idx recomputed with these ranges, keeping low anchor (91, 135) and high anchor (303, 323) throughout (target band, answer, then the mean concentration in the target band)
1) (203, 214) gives -0.04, 426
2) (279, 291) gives 0.03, 374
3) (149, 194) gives -0.05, 439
